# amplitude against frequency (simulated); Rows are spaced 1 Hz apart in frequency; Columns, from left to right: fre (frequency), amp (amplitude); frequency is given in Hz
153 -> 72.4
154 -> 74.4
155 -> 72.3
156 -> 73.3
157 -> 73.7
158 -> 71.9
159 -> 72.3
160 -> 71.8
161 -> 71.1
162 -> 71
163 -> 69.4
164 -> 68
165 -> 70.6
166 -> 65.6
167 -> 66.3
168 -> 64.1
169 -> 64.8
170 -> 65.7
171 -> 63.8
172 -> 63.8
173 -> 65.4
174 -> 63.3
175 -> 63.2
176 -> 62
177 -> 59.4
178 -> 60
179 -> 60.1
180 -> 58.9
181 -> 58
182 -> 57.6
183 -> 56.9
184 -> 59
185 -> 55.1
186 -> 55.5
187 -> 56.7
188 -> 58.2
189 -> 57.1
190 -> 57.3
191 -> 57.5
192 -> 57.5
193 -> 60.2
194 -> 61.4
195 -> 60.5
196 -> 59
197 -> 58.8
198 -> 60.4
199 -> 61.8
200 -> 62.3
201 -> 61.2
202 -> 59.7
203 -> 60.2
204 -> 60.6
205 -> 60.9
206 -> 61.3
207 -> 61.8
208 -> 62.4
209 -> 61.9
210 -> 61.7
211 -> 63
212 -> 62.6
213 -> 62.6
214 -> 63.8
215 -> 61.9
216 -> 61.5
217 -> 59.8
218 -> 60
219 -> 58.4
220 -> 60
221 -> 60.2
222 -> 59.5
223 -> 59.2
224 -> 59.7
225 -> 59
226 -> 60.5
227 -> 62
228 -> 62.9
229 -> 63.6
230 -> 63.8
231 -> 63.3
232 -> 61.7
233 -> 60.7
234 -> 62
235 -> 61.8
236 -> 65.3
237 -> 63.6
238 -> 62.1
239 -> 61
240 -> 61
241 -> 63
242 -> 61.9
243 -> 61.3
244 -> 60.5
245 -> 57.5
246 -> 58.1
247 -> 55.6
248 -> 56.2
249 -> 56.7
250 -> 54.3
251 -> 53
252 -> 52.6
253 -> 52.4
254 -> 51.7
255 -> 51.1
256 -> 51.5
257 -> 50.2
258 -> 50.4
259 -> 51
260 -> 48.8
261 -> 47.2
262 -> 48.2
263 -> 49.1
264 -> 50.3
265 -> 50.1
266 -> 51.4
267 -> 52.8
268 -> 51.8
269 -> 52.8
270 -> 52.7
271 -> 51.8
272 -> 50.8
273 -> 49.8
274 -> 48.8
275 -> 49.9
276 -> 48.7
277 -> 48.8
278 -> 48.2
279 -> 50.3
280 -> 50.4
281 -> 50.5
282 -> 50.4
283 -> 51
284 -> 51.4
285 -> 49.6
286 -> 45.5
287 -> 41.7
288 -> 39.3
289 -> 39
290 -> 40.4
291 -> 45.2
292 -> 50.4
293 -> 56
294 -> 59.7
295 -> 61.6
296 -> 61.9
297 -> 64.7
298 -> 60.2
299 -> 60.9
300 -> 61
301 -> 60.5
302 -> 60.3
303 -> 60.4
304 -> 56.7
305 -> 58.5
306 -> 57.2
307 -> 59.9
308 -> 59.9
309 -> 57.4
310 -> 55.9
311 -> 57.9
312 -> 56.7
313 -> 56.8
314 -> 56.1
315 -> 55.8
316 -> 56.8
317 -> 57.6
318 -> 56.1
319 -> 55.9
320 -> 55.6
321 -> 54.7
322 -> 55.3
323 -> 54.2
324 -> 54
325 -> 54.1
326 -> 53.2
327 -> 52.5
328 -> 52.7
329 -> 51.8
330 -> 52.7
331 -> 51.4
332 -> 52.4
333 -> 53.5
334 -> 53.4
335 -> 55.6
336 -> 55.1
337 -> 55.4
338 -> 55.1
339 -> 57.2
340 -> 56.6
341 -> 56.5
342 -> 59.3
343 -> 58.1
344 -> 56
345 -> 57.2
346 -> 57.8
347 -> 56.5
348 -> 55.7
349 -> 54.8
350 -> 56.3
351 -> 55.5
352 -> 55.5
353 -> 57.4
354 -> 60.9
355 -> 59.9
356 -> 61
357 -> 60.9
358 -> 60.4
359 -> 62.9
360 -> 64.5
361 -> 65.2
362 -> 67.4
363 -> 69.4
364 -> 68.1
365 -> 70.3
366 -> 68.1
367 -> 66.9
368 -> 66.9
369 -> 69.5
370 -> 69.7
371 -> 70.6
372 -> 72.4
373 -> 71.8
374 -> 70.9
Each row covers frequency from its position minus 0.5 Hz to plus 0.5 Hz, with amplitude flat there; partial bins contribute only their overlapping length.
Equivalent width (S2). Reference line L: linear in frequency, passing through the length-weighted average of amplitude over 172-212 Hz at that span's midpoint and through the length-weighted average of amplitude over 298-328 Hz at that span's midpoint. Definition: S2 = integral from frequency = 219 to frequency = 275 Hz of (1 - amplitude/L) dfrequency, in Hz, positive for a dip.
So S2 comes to 2.3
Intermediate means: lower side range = 60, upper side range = 56.9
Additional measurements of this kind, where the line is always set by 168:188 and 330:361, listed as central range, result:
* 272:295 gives 3.80 Hz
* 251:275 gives 3.28 Hz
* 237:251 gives 0.02 Hz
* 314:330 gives 0.82 Hz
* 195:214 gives -0.41 Hz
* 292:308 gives -0.44 Hz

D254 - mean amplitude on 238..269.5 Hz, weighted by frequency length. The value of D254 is 54.1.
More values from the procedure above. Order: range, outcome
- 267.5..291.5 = 48.3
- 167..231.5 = 60.7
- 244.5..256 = 54.3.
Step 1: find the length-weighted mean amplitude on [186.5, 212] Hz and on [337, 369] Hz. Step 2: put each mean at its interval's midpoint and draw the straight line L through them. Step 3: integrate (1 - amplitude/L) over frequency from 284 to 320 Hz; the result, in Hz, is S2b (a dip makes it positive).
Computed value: 3.2 Hz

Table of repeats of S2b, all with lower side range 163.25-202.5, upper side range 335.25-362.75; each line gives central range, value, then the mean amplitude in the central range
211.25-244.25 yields -0.7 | 61.5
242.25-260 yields 1.7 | 54.3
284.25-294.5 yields 2.2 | 46.8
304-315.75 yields 0.3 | 57.4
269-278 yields 1.4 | 50.2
